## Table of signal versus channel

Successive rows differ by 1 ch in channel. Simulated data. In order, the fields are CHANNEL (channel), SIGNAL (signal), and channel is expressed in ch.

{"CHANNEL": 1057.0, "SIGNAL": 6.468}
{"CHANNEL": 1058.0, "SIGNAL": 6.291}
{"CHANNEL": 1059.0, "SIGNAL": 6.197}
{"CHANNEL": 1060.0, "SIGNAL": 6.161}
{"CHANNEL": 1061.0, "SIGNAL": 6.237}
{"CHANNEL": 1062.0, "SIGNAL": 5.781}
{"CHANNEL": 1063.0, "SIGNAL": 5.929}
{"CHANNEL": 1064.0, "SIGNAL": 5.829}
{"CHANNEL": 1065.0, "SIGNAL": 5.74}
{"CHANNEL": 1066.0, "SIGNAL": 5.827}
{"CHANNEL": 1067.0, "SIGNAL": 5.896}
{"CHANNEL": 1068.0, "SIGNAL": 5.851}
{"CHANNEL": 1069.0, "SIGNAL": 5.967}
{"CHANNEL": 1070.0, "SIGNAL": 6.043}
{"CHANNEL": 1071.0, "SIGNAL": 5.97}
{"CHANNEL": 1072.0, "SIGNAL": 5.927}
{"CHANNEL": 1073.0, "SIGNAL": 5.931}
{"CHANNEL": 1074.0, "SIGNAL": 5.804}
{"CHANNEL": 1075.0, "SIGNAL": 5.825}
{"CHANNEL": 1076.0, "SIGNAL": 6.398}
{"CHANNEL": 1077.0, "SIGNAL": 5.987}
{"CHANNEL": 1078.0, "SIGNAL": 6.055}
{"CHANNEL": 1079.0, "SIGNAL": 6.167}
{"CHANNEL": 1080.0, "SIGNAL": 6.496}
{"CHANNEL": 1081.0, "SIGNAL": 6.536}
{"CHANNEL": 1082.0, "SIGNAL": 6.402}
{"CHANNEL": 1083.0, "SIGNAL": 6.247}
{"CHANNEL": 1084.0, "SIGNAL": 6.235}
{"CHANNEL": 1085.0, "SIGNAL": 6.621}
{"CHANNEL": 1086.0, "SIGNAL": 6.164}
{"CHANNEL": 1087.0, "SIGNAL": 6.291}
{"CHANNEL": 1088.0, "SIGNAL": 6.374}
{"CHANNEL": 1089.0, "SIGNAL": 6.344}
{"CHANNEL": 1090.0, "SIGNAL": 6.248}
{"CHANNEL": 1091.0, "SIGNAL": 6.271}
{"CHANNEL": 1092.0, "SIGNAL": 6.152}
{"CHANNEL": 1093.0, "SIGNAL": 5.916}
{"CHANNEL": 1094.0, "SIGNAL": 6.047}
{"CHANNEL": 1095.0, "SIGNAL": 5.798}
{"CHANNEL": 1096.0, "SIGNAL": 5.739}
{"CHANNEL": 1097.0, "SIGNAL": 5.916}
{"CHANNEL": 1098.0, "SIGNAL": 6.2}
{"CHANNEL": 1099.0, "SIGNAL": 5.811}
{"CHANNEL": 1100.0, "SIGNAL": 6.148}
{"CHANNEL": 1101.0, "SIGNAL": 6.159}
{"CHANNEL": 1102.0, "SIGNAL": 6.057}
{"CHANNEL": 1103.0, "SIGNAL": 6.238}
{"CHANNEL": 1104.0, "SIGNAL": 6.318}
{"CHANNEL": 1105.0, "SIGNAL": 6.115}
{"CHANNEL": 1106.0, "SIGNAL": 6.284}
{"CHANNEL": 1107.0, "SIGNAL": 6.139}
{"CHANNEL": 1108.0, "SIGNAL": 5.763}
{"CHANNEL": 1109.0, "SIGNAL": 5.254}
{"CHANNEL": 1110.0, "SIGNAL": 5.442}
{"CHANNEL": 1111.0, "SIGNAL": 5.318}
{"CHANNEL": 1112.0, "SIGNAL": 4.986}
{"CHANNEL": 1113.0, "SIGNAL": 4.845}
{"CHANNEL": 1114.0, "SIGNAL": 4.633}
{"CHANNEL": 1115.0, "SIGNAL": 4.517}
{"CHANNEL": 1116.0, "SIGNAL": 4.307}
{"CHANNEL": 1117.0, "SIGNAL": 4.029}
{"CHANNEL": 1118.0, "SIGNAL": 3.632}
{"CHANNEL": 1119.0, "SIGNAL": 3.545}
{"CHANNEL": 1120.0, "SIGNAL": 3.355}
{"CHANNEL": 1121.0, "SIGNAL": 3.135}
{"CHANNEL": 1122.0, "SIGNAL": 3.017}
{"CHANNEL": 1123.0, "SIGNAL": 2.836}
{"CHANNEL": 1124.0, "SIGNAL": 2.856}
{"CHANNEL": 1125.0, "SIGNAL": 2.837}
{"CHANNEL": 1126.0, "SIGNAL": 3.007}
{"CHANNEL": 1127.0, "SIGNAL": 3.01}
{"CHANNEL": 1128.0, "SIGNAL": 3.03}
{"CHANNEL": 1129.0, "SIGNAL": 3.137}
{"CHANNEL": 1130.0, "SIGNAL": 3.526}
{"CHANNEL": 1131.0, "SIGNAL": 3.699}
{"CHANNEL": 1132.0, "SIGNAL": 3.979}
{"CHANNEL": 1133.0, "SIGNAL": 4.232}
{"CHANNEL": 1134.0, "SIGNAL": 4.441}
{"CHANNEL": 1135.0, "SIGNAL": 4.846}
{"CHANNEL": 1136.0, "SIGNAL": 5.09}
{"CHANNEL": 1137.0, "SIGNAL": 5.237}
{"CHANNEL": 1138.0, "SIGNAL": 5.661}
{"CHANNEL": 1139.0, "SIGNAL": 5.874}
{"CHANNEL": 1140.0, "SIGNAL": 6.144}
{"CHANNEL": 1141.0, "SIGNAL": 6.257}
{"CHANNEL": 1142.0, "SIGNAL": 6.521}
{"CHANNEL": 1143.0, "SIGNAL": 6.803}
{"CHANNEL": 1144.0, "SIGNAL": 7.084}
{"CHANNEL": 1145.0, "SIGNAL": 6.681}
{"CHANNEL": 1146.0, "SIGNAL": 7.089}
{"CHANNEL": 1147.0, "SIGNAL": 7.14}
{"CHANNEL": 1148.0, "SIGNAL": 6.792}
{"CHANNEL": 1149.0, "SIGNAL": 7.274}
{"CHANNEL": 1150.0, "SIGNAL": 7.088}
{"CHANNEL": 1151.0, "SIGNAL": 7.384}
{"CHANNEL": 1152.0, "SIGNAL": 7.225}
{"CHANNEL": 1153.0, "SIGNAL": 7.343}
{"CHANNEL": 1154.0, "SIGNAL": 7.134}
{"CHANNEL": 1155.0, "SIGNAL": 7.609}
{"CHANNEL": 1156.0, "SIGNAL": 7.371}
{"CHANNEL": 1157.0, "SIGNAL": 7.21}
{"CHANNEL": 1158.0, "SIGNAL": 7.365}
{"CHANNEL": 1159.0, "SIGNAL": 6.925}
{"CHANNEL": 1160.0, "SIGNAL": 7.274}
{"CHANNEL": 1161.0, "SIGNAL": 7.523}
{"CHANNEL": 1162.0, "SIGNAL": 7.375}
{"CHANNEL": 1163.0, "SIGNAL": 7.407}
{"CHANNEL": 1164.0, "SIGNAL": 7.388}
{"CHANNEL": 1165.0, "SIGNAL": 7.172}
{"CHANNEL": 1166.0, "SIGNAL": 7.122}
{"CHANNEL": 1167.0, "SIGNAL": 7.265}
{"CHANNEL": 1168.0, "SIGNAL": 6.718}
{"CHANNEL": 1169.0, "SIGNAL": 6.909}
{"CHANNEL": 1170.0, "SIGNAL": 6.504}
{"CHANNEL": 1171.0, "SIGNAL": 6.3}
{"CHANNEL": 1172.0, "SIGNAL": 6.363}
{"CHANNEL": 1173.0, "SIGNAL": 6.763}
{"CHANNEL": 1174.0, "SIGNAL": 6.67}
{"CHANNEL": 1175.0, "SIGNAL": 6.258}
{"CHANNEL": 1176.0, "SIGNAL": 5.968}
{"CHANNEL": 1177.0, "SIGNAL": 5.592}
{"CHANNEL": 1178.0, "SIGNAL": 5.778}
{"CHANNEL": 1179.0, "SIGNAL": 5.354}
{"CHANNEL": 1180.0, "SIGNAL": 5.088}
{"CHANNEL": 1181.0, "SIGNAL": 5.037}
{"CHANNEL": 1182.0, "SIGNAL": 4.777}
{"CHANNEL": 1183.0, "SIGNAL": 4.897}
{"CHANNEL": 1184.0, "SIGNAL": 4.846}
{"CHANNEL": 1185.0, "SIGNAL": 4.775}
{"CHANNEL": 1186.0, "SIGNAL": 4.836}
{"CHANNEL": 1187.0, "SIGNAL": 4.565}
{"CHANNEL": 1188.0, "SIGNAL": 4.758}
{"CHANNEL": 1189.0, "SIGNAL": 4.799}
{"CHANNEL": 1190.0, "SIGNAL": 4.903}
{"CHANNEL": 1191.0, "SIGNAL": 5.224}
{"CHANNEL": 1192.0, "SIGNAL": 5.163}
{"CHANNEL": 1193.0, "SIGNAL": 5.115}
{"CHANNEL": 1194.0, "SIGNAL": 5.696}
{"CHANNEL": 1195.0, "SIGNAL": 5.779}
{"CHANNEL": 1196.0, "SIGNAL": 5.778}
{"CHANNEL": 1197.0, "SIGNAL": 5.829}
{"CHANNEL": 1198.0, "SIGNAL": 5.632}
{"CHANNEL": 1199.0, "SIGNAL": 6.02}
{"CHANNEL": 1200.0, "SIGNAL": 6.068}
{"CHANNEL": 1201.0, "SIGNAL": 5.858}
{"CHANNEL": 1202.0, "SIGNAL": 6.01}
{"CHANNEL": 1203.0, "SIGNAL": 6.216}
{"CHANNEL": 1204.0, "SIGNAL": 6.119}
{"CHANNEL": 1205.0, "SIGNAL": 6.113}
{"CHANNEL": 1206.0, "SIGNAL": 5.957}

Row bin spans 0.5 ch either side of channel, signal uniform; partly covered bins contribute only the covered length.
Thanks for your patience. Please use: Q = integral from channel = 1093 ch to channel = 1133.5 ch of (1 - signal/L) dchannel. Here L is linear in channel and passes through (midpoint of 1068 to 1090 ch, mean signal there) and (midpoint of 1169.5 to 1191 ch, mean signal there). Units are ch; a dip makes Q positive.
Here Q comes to 8.6 ch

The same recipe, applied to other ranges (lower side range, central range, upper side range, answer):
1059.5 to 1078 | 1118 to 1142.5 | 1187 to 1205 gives 7.0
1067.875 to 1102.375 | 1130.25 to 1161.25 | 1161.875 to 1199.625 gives -2.2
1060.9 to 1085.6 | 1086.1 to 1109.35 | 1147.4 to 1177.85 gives 0.9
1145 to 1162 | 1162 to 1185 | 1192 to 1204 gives 1.5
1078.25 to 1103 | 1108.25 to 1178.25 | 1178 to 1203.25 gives 0.4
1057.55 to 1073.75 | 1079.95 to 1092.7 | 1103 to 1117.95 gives -1.5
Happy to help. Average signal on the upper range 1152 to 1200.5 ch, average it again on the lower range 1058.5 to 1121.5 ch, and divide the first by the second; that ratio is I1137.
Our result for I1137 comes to 1.07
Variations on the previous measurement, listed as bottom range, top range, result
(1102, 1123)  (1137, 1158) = 1.42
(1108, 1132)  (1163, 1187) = 1.56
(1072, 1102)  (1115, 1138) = 0.61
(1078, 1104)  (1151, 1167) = 1.18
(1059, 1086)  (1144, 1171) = 1.18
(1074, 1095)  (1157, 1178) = 1.10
